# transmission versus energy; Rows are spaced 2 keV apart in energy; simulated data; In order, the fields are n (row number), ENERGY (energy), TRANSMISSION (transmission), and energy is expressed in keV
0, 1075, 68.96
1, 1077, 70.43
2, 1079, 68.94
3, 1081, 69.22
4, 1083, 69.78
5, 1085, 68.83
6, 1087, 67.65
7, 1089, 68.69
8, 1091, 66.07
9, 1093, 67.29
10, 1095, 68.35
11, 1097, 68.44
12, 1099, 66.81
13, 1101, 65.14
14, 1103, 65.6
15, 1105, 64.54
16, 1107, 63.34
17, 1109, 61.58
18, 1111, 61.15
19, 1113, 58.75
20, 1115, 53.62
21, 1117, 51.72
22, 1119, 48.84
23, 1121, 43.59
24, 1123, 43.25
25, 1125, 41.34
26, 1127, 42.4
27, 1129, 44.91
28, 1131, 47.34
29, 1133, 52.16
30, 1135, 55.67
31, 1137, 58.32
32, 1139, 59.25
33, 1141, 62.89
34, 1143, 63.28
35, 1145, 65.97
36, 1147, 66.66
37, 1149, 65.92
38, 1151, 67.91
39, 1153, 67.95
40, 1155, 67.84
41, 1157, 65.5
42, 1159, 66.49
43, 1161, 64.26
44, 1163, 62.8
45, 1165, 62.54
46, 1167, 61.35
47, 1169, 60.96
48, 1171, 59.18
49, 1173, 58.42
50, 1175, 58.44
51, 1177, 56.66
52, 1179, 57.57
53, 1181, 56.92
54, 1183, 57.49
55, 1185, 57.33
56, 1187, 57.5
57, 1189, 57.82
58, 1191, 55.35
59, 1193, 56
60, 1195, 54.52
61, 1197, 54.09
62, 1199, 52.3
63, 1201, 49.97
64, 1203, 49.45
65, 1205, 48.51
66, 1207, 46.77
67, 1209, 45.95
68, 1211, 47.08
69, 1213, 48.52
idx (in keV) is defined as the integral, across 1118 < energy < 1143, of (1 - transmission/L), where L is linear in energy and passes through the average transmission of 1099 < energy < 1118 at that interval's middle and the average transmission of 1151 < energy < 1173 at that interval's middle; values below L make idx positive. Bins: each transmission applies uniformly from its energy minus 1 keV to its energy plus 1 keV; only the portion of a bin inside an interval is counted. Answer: 4.7 keV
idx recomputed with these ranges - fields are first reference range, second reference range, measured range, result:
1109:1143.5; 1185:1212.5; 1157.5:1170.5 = -2.7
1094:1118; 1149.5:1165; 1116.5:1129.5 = 3.8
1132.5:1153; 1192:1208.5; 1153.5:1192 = -2.5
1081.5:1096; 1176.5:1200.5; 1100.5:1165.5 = 4.2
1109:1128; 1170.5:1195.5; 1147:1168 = -4.2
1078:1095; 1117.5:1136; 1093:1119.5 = -1.8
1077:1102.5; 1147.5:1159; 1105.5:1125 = 4.0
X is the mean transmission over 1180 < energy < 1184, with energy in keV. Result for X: 57.2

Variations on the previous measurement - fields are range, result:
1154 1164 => 65.4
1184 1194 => 56.8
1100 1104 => 65.4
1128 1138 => 51.7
